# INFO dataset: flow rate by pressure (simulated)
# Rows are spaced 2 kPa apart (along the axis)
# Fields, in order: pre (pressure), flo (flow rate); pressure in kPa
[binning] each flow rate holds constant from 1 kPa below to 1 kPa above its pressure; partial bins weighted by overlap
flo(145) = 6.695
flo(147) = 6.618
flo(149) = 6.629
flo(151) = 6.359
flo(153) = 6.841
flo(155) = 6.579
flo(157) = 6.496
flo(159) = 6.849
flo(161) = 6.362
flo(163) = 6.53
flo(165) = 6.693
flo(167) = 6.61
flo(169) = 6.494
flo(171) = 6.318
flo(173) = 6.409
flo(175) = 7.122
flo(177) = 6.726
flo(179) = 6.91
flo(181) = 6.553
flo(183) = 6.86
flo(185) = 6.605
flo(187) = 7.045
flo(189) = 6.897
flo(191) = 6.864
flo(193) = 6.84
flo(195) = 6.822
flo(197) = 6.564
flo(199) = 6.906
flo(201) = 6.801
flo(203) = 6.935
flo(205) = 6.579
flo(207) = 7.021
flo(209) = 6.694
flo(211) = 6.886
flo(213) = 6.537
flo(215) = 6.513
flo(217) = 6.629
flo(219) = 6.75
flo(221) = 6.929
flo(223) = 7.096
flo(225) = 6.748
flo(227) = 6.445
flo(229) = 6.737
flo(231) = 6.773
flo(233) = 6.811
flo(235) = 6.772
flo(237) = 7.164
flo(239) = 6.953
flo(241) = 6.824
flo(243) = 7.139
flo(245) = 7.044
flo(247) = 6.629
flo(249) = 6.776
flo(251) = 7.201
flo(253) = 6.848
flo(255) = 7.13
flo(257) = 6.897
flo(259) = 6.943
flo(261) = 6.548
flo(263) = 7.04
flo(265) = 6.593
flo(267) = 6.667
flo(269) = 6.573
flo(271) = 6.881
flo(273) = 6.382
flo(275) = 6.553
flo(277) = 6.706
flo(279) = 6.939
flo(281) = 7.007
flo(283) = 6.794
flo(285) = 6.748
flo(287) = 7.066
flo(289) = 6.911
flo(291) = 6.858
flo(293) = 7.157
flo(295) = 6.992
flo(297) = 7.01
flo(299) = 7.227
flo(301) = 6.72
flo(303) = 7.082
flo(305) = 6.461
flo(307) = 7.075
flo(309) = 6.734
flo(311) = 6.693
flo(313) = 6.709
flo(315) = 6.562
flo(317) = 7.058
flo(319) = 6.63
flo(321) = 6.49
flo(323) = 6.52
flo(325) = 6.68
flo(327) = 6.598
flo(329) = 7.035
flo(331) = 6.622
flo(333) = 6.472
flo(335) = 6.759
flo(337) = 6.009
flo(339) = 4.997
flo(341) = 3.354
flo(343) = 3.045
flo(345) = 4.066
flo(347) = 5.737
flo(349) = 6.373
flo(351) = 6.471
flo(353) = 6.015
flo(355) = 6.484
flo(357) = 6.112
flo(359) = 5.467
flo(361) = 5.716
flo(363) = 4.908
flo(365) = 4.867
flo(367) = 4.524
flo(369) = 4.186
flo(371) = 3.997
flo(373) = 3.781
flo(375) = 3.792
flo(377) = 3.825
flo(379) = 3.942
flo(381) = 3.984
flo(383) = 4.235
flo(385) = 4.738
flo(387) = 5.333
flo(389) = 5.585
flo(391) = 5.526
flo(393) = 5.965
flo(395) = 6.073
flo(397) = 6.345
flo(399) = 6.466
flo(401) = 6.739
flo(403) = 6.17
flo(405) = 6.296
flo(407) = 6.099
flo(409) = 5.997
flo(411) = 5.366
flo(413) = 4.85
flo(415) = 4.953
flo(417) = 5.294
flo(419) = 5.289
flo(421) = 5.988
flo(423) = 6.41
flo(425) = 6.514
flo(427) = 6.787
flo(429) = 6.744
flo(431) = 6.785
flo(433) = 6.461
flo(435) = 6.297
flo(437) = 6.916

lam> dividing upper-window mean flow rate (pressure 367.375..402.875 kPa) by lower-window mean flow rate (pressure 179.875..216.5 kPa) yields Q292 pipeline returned 0.7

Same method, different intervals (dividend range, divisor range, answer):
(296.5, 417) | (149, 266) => 0.84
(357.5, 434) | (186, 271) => 0.80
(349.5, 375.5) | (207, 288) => 0.76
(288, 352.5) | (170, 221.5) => 0.94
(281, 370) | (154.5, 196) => 0.92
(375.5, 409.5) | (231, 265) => 0.79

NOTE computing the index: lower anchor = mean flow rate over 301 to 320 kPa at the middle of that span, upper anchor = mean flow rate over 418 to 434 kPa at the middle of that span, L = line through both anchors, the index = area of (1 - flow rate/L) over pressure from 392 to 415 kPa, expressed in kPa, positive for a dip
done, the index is 1.7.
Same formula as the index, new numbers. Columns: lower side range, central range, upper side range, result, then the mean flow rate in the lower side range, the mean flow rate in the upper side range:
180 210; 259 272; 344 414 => -1.1 kPa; 6.8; 5.32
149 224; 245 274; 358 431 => -2.6 kPa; 6.72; 5.37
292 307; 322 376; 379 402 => 6.5 kPa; 6.96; 5.47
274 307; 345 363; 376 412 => 0.5 kPa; 6.9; 5.48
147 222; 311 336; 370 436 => -3.0 kPa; 6.71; 5.53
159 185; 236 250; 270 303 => -0.3 kPa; 6.64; 6.88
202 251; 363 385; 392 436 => 7.3 kPa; 6.82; 6.09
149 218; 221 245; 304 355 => -1.3 kPa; 6.7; 6.13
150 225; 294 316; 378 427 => -2.6 kPa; 6.72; 5.61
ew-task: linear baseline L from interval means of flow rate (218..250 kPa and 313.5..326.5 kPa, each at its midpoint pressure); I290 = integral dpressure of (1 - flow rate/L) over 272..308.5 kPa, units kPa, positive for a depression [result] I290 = -0.8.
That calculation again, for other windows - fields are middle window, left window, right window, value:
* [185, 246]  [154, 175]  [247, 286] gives -1.3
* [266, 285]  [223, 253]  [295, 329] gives 0.3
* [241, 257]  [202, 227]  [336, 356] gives -1.5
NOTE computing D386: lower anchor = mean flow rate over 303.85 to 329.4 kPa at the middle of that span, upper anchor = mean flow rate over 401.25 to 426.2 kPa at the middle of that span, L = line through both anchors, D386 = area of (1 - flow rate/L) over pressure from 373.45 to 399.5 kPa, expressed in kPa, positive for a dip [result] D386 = 4.5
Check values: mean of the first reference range 6.71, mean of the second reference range 5.81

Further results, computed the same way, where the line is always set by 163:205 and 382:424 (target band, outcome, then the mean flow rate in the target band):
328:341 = -0.13 kPa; 6.09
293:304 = -1.46 kPa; 7.02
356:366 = 0.83 kPa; 5.41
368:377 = 2.95 kPa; 3.93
